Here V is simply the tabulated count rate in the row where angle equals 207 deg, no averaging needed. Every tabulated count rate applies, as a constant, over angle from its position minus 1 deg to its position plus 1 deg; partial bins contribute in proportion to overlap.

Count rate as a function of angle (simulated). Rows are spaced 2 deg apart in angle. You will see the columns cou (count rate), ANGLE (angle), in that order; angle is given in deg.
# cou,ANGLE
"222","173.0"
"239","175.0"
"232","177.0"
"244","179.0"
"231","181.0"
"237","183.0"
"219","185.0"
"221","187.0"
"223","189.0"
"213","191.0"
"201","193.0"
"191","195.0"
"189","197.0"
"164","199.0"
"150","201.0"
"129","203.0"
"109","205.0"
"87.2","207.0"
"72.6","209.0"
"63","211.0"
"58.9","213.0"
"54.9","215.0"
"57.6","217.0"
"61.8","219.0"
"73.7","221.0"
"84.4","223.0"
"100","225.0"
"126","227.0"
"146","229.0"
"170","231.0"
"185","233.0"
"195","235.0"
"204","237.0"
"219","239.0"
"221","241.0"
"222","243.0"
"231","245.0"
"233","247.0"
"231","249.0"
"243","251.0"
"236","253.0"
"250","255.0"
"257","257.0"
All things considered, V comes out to 87.2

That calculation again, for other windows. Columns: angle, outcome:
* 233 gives 185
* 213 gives 58.9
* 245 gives 231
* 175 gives 239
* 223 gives 84.4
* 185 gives 219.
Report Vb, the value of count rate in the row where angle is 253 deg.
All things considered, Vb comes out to 236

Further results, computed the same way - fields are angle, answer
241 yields 221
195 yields 191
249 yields 231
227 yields 126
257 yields 257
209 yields 72.6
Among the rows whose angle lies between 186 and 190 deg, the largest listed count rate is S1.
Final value 223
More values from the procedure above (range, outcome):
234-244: 222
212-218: 58.9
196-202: 189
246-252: 243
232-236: 195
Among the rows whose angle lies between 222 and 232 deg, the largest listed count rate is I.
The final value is 170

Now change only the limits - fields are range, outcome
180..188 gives 237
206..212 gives 87.2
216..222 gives 73.7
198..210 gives 164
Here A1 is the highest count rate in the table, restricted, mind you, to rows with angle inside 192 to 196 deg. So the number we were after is 201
